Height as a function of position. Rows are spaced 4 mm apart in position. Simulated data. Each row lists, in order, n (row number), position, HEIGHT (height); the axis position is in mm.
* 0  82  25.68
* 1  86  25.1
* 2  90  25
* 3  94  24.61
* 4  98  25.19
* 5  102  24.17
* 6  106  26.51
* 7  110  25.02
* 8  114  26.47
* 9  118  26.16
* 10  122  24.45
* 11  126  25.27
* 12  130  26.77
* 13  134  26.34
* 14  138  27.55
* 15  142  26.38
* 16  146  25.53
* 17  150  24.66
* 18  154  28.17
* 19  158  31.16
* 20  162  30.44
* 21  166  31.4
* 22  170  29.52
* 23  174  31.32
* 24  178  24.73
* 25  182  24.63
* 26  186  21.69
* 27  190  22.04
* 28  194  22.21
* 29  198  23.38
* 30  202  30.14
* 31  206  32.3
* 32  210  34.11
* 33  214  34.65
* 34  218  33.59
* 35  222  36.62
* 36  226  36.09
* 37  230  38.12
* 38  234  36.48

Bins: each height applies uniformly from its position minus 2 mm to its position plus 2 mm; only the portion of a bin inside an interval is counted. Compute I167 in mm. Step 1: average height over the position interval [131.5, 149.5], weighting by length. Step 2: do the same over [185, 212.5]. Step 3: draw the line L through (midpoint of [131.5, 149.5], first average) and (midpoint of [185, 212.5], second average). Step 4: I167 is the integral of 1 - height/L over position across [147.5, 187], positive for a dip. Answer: -1.98 mm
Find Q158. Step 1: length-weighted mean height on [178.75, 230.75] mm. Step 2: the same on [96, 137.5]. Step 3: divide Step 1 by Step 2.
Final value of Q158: 1.15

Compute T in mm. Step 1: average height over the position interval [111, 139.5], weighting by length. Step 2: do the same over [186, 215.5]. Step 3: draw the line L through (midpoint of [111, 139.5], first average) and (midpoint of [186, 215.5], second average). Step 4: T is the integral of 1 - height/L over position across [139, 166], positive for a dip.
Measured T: -1.3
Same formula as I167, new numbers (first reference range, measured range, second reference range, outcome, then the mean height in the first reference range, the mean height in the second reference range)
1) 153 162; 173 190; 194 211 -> 2.63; 30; 28.8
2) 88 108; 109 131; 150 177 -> 0.80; 25.1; 29.7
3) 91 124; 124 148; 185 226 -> 0.23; 25.3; 29.6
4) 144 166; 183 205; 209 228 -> 5.55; 28.3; 35.1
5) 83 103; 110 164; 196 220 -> 1.13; 24.9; 31.4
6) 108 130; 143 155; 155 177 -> 1.12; 25.6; 30.4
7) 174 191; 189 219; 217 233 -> 1.41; 24.3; 36.3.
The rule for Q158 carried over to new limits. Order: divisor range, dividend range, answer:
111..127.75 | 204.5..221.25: 1.33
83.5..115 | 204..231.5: 1.39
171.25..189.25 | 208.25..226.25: 1.37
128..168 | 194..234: 1.18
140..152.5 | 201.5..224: 1.32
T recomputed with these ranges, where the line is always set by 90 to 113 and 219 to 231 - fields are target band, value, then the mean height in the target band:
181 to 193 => 3.8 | 22.6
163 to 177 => 0.5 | 30.3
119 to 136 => 1.1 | 25.7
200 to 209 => 0.8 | 31.5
